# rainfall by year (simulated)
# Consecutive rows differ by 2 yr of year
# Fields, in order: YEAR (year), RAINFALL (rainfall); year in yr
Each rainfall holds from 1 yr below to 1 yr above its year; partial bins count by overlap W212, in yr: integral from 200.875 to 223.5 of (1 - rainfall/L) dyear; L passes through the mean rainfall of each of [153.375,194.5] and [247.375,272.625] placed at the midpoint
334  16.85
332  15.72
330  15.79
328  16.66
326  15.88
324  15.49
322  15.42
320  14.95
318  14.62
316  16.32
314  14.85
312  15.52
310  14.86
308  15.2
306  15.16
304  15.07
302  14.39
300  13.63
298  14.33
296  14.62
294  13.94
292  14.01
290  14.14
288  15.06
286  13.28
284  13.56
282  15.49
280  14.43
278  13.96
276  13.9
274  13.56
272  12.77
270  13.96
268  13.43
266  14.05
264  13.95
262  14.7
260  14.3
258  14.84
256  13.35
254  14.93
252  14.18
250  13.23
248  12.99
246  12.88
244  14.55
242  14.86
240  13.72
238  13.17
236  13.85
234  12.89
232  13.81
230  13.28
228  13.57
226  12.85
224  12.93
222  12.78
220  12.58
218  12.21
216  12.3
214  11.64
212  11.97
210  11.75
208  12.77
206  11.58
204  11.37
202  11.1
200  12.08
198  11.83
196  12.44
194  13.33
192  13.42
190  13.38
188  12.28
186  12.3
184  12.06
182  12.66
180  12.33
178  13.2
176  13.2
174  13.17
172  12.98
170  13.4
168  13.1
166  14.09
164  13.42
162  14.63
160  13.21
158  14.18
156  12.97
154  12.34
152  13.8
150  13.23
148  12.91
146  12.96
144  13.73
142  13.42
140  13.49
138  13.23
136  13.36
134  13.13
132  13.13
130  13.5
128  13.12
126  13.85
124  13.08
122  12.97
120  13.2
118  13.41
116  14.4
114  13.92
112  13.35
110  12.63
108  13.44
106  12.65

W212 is 2.5 yr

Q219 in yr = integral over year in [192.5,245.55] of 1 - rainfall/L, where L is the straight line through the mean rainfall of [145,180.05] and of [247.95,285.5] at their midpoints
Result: 3.6 yr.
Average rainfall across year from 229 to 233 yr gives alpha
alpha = 13.5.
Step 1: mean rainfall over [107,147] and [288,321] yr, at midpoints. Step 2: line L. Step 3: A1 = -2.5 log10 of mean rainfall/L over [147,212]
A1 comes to 0.08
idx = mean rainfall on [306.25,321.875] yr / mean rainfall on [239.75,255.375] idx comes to 1.1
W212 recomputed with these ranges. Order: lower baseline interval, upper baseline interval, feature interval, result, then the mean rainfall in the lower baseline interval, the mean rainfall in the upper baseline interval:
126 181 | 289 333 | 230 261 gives 1.1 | 13.3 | 15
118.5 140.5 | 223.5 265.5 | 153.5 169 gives -0.1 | 13.3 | 13.8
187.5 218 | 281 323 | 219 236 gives -0.4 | 12.2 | 14.7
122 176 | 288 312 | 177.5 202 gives 2.0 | 13.4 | 14.6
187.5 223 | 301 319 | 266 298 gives 0.7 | 12.3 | 15.1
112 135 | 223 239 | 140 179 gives 0.0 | 13.4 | 13.3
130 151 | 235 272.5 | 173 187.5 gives 0.9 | 13.3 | 13.9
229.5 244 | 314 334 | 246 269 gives 0.4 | 13.7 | 15.7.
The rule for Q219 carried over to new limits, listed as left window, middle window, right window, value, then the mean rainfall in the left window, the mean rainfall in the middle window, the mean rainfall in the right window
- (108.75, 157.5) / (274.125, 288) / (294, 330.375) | 0.62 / 13.3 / 14.1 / 15.1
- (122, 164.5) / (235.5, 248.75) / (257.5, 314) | 0.27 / 13.4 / 13.7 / 14.3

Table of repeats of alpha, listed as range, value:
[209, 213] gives 11.9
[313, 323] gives 15.2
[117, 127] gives 13.3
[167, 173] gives 13.2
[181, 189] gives 12.3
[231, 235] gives 13.4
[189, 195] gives 13.4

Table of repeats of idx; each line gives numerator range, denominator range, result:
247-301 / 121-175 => 1.05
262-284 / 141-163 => 1.04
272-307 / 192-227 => 1.16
